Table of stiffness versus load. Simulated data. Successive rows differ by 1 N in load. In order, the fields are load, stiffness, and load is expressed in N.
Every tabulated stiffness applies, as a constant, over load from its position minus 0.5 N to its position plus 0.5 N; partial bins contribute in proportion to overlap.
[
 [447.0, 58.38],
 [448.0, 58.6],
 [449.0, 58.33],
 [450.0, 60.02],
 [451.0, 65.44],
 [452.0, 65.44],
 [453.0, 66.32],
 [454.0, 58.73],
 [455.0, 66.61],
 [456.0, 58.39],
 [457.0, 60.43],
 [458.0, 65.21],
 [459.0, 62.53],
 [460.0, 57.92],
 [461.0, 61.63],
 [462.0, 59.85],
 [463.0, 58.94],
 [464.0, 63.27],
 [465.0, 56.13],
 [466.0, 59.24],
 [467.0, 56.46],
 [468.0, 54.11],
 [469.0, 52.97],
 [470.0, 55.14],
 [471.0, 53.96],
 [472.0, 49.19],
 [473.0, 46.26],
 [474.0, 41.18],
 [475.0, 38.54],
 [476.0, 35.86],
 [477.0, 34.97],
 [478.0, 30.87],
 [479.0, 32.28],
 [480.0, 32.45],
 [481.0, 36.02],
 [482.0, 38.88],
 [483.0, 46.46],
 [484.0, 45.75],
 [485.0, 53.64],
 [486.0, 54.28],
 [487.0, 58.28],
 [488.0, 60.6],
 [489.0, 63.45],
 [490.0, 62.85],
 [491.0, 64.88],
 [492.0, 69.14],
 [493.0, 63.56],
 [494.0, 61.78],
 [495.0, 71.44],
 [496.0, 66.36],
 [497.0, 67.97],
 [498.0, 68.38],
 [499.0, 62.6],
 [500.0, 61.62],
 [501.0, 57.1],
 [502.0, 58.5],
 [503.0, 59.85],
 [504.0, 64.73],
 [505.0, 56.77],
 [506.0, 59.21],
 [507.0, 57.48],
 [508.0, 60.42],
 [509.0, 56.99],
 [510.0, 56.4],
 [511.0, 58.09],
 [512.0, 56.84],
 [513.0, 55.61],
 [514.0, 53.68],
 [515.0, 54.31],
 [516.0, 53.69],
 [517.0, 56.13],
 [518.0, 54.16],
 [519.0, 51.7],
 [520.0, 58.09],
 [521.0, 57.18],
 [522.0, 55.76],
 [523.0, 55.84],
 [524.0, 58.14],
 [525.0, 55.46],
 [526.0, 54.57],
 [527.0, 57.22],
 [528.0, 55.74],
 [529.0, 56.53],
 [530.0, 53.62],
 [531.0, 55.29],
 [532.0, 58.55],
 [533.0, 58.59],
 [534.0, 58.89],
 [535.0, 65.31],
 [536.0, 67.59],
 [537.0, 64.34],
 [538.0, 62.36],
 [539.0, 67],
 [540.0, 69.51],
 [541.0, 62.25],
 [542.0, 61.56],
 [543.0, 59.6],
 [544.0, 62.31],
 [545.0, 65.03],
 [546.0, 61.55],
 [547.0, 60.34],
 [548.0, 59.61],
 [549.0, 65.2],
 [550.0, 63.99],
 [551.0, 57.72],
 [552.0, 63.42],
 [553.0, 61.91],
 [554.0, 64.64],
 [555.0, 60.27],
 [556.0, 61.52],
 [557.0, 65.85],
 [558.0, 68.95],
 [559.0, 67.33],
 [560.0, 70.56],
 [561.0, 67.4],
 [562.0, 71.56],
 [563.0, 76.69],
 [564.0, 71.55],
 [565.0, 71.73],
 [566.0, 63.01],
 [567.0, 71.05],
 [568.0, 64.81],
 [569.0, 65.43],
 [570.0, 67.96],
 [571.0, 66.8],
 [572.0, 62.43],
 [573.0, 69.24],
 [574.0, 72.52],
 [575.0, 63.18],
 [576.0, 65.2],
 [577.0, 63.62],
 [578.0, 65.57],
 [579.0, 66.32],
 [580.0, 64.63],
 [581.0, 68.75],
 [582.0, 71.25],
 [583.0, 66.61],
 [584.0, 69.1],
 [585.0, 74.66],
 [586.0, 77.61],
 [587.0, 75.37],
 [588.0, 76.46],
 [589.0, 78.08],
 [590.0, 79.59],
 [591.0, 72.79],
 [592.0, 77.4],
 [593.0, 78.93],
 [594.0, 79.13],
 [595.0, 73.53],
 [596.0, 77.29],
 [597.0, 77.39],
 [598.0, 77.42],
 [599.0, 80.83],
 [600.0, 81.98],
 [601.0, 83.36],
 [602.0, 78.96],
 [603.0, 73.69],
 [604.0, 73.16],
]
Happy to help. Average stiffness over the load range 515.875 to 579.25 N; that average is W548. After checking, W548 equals 62.7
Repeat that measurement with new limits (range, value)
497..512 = 60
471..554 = 56.8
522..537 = 58.1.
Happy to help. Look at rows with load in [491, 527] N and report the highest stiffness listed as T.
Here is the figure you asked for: 71.44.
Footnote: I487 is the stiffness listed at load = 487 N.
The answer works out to 58.28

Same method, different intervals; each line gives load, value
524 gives 58.14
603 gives 73.69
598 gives 77.42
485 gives 53.64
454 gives 58.73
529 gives 56.53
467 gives 56.46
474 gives 41.18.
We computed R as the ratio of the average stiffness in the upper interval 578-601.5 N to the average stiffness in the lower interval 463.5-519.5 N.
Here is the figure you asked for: 1.37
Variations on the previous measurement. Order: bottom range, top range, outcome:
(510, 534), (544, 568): 1.17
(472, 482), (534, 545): 1.72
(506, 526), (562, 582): 1.20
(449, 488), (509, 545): 1.11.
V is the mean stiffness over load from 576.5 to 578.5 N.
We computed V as 64.6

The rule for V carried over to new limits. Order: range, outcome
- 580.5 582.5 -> 70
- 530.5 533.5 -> 57.5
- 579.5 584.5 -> 68.1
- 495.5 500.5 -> 65.4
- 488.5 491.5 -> 63.7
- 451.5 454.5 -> 63.5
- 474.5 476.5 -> 37.2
